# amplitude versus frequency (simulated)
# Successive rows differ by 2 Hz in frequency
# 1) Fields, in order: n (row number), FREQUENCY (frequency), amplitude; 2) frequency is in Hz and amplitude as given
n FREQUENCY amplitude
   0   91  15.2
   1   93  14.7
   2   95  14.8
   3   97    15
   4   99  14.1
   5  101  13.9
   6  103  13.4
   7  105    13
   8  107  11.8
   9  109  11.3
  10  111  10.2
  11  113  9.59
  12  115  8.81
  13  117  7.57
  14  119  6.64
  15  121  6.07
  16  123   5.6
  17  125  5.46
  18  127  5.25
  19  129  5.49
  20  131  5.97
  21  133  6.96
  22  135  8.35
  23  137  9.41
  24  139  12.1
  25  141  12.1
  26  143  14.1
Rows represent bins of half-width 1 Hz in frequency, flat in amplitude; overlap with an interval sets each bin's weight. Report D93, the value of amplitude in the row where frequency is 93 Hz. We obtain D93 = 14.7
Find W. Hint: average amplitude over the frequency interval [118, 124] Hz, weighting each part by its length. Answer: 6.1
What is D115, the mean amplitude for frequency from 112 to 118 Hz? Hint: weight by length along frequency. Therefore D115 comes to 8.66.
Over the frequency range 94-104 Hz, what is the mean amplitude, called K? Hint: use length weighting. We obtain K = 14.2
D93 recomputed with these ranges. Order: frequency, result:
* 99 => 14.1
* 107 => 11.8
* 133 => 6.96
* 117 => 7.57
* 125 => 5.46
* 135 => 8.35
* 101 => 13.9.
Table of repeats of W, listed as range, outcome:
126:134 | 5.92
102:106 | 13.2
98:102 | 14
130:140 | 8.56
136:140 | 10.8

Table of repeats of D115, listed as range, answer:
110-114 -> 9.89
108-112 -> 10.8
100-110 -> 12.7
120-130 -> 5.57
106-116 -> 10.3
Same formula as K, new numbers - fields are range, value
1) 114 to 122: 7.27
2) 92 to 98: 14.8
